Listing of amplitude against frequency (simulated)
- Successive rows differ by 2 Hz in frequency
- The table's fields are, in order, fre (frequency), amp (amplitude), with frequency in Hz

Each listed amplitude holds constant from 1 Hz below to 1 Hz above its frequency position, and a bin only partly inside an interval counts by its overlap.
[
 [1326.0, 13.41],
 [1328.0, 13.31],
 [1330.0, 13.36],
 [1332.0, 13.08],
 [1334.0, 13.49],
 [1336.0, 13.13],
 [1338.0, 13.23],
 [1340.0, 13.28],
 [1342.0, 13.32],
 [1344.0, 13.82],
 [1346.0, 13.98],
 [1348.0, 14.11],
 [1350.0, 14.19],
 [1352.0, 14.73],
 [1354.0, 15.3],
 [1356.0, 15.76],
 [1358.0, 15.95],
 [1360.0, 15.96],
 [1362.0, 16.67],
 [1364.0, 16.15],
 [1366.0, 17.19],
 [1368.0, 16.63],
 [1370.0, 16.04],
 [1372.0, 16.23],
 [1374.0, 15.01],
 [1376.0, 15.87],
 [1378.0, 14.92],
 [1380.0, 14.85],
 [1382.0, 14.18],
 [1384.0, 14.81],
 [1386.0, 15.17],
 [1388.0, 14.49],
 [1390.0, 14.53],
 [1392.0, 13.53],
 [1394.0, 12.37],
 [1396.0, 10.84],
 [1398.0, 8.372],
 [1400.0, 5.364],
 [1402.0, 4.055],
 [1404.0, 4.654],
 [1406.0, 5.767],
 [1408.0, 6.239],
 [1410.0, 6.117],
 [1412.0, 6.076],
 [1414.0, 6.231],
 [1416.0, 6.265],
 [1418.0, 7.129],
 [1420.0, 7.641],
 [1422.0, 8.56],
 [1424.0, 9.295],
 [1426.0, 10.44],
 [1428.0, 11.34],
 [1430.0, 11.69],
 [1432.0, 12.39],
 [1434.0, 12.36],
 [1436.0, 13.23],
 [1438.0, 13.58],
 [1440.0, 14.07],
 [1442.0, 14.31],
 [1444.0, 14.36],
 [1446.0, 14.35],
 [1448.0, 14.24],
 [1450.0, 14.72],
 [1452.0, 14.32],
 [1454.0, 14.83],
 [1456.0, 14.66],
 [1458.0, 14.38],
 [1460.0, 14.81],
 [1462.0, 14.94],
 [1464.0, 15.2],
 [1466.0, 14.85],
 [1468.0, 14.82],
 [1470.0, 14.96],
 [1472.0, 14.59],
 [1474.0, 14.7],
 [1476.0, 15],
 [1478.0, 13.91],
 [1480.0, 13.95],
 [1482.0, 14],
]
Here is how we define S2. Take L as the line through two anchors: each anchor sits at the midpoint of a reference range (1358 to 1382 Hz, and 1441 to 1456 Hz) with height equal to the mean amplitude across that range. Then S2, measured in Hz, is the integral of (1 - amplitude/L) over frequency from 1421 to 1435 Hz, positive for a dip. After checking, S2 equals 3.7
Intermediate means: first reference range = 15.9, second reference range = 14.5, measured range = 10.9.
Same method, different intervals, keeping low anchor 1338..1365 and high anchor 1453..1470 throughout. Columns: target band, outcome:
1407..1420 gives 7.35 Hz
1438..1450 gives 0.46 Hz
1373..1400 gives 2.47 Hz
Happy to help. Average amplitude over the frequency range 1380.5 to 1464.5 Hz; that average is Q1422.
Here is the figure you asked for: 11.3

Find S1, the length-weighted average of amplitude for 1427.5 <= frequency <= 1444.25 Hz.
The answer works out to 13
